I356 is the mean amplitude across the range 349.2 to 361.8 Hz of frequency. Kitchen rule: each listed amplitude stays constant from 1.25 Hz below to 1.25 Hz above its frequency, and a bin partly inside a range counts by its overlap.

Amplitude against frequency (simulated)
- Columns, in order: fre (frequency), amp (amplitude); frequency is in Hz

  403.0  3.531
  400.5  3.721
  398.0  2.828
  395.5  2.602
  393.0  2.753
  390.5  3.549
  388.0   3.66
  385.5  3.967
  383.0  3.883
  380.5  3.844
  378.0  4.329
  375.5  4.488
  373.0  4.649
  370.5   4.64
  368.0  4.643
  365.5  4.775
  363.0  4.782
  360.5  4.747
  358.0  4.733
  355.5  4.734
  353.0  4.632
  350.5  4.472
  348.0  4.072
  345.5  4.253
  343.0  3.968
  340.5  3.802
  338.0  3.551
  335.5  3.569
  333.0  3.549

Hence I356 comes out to 4.66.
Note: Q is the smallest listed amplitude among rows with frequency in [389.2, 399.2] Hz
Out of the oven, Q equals 2.602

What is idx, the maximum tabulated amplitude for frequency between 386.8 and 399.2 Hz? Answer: 3.66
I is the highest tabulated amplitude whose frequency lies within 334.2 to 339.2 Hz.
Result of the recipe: 3.569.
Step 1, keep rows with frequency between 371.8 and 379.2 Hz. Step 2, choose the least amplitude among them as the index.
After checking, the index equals 4.329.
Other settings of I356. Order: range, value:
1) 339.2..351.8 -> 4.11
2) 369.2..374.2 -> 4.64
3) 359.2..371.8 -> 4.72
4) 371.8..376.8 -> 4.57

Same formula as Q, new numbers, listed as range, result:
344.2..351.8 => 4.072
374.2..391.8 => 3.549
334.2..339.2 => 3.551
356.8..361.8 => 4.733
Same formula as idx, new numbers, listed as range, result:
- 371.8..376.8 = 4.649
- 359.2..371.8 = 4.782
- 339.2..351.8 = 4.472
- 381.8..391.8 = 3.967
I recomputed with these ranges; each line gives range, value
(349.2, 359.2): 4.734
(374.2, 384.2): 4.488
